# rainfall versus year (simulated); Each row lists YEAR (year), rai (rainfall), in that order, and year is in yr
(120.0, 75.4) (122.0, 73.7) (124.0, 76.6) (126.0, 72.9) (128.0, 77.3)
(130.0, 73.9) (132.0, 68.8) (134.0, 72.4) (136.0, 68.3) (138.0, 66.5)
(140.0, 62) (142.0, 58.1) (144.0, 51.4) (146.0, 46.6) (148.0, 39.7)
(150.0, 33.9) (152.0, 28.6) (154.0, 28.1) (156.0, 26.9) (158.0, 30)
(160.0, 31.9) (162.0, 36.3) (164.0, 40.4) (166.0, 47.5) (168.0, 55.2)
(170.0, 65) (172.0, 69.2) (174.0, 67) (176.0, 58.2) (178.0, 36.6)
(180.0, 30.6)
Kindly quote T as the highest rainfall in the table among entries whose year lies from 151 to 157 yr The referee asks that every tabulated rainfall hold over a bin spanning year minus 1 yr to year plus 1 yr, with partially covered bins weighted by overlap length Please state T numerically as 28.6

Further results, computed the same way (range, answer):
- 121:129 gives 77.3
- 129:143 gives 73.9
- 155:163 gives 36.3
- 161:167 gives 47.5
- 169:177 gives 69.2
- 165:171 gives 65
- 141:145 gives 58.1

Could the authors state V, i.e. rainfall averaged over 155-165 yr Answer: 33.1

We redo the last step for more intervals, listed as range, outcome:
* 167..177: 62.9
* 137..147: 56.9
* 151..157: 27.9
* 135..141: 65.6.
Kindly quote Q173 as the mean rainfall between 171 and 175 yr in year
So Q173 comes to 68.1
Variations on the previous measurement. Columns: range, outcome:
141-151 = 45.9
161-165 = 38.3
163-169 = 47.7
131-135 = 70.6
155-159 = 28.4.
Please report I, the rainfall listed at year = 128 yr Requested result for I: 77.3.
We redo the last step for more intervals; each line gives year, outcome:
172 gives 69.2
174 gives 67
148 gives 39.7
